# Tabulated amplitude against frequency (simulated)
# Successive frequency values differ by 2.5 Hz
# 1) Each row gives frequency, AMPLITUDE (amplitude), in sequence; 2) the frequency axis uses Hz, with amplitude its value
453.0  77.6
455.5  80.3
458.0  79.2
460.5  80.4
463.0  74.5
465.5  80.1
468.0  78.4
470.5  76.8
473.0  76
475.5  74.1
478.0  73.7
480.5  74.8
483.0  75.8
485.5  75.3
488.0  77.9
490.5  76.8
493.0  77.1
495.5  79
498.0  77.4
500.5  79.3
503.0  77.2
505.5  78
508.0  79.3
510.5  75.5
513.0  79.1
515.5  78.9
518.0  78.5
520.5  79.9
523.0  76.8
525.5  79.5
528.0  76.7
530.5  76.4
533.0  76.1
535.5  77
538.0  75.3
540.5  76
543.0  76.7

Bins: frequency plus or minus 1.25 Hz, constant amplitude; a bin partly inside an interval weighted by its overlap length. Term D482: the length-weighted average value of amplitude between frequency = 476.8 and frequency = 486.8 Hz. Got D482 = 74.9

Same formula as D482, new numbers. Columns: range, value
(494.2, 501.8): 78.5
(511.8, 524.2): 78.6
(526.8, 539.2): 76.3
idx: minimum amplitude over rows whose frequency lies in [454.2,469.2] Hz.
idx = 74.5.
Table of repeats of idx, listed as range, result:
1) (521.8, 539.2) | 75.3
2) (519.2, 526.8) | 76.8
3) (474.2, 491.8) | 73.7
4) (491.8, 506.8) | 77.1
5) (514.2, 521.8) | 78.5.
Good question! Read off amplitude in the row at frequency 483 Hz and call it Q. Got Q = 75.8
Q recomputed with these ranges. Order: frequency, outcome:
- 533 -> 76.1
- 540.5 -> 76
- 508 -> 79.3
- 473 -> 76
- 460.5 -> 80.4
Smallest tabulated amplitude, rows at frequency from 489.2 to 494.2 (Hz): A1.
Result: 76.8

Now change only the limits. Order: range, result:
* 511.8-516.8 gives 78.9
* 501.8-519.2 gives 75.5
